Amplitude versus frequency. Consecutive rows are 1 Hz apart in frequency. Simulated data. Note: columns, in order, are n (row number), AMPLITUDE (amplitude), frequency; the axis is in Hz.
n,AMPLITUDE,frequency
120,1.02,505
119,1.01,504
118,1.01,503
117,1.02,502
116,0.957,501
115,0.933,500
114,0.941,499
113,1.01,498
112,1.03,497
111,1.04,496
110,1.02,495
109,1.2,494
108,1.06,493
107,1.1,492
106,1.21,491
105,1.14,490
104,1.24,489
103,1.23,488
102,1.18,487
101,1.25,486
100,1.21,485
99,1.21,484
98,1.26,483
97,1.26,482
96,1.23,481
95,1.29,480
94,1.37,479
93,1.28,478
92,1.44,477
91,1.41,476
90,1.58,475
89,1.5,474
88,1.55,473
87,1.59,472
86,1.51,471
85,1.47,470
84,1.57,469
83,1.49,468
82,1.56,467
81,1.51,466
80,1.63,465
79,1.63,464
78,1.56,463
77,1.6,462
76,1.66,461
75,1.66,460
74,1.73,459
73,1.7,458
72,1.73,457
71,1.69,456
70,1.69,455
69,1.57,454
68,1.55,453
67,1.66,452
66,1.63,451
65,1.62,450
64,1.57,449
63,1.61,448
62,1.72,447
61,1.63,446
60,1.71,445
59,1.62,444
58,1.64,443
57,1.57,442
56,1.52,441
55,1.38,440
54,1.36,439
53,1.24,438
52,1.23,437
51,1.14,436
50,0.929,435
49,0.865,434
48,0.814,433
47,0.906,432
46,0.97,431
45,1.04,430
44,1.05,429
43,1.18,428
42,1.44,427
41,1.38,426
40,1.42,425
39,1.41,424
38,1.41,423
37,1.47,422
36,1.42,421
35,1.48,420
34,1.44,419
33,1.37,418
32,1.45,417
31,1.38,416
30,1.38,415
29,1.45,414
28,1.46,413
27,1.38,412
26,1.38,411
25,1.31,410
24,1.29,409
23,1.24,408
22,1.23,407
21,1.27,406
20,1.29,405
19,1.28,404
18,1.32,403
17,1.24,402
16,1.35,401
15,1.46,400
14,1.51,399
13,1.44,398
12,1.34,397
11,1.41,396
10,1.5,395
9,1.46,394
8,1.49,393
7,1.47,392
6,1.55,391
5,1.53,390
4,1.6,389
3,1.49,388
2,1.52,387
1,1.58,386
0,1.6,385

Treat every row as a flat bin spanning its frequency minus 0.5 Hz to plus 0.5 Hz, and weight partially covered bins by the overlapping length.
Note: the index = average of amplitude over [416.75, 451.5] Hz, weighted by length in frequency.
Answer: 1.36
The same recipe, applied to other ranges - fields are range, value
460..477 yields 1.55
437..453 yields 1.55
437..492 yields 1.48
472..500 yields 1.23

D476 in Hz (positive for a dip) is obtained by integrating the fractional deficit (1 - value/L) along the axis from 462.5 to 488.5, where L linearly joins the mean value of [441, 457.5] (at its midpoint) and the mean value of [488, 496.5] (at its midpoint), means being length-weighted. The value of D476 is -1.6 Hz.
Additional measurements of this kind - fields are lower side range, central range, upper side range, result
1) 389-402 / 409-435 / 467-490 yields 2.7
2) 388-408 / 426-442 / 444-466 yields 4.1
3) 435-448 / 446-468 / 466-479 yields -2.3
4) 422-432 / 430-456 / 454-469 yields 0.6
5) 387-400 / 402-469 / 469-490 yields -0.3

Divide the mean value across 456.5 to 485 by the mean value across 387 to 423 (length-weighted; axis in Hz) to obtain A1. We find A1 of 1.06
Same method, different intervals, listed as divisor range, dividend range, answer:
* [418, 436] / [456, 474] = 1.31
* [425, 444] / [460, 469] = 1.30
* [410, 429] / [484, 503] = 0.79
